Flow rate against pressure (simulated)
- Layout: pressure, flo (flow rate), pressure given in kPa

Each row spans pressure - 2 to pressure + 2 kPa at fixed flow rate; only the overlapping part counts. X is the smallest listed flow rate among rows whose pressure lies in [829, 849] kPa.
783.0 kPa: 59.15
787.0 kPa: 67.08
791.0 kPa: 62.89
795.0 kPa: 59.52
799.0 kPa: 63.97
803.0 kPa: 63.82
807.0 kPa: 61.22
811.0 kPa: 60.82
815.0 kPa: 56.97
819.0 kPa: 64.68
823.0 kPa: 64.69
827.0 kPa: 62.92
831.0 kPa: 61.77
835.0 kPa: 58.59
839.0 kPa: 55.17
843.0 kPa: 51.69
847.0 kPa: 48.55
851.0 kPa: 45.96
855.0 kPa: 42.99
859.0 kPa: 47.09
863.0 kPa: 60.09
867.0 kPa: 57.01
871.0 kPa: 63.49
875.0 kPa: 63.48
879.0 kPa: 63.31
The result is 48.55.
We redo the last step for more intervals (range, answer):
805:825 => 56.97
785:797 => 59.52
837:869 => 42.99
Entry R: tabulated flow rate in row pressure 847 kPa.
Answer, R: 48.55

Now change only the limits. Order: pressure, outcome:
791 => 62.89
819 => 64.68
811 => 60.82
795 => 59.52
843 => 51.69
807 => 61.22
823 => 64.69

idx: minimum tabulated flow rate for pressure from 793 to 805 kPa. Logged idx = 59.52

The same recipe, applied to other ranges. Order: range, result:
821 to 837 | 58.59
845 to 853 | 45.96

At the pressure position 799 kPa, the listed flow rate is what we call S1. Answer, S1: 63.97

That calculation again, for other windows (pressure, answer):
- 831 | 61.77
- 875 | 63.48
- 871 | 63.49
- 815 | 56.97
